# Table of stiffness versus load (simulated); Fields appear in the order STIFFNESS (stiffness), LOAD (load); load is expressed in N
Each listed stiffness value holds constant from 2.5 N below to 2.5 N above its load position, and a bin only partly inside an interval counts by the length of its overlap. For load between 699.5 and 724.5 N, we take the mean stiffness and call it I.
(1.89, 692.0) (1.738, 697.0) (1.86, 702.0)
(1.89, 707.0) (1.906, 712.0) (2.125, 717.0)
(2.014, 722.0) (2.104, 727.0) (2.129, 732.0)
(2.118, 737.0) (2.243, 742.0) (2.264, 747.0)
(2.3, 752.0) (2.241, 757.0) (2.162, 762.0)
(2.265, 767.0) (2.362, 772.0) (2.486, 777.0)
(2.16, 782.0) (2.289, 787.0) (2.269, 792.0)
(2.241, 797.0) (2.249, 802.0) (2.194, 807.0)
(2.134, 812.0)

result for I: 1.96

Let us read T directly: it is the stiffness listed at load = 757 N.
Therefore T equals 2.241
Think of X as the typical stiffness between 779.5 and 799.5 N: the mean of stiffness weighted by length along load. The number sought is 2.24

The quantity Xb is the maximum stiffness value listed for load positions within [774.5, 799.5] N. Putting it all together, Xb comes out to 2.486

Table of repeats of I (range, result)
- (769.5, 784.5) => 2.34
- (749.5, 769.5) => 2.24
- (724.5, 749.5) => 2.17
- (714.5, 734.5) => 2.09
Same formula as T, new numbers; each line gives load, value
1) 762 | 2.162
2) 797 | 2.241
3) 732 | 2.129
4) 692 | 1.89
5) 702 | 1.86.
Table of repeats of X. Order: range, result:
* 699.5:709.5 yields 1.88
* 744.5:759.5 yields 2.27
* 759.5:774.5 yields 2.26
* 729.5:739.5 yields 2.12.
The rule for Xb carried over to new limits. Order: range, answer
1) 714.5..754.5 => 2.3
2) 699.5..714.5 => 1.906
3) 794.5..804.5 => 2.249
